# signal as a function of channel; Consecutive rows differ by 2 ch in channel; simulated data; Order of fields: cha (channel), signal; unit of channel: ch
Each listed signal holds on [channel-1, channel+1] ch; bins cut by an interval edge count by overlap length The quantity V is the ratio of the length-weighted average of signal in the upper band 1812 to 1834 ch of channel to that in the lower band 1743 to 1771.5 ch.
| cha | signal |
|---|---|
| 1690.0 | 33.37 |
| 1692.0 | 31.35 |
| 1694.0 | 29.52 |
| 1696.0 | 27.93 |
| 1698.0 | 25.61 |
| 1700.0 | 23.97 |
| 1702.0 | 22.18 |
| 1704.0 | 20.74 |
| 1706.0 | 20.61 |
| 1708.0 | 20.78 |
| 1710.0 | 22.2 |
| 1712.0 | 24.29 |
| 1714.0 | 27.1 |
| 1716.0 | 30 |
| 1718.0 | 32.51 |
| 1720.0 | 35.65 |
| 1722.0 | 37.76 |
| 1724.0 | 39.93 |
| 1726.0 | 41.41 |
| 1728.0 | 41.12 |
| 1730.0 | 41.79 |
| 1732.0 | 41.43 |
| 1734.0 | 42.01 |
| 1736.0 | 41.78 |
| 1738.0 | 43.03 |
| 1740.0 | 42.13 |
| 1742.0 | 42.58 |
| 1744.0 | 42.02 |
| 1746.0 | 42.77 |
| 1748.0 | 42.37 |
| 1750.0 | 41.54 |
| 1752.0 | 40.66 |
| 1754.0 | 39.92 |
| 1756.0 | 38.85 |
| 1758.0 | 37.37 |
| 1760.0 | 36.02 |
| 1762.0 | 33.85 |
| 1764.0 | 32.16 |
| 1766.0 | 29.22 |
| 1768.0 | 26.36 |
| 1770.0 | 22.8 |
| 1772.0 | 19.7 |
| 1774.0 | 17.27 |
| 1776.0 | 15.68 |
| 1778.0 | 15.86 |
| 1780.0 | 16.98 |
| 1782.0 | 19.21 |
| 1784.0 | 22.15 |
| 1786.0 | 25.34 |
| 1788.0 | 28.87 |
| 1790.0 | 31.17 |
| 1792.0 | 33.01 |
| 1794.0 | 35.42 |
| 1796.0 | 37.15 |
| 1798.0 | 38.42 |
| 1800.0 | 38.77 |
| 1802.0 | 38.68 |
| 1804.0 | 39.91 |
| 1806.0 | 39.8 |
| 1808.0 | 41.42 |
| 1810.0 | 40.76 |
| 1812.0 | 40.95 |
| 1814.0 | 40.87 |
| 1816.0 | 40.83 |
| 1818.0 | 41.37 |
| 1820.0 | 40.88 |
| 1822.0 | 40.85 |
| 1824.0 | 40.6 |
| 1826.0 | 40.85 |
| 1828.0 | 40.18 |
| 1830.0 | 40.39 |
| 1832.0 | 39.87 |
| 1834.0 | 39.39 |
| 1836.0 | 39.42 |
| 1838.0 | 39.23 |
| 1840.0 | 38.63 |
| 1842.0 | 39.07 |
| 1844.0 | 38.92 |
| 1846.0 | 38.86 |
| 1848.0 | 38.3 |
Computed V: 1.13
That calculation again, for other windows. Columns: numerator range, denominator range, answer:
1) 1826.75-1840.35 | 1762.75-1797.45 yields 1.56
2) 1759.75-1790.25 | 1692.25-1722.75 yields 0.90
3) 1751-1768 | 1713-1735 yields 0.95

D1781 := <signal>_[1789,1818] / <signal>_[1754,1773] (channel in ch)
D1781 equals 1.23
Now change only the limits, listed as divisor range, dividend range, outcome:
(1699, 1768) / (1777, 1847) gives 1.03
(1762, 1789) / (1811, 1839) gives 1.77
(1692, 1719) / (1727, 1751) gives 1.65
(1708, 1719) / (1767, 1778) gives 0.75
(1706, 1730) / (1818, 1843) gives 1.25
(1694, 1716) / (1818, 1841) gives 1.66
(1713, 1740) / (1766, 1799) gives 0.67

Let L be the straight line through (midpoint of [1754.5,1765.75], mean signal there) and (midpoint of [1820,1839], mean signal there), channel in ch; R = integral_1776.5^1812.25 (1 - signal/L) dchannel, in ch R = 5.55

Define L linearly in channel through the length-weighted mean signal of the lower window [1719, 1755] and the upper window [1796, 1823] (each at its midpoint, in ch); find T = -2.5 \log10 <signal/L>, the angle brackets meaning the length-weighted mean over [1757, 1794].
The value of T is 0.48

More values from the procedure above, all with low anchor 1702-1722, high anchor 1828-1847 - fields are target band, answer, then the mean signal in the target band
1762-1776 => 0.291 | 24.6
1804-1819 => -0.116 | 40.8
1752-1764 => -0.190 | 37.1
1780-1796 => 0.230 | 27.8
